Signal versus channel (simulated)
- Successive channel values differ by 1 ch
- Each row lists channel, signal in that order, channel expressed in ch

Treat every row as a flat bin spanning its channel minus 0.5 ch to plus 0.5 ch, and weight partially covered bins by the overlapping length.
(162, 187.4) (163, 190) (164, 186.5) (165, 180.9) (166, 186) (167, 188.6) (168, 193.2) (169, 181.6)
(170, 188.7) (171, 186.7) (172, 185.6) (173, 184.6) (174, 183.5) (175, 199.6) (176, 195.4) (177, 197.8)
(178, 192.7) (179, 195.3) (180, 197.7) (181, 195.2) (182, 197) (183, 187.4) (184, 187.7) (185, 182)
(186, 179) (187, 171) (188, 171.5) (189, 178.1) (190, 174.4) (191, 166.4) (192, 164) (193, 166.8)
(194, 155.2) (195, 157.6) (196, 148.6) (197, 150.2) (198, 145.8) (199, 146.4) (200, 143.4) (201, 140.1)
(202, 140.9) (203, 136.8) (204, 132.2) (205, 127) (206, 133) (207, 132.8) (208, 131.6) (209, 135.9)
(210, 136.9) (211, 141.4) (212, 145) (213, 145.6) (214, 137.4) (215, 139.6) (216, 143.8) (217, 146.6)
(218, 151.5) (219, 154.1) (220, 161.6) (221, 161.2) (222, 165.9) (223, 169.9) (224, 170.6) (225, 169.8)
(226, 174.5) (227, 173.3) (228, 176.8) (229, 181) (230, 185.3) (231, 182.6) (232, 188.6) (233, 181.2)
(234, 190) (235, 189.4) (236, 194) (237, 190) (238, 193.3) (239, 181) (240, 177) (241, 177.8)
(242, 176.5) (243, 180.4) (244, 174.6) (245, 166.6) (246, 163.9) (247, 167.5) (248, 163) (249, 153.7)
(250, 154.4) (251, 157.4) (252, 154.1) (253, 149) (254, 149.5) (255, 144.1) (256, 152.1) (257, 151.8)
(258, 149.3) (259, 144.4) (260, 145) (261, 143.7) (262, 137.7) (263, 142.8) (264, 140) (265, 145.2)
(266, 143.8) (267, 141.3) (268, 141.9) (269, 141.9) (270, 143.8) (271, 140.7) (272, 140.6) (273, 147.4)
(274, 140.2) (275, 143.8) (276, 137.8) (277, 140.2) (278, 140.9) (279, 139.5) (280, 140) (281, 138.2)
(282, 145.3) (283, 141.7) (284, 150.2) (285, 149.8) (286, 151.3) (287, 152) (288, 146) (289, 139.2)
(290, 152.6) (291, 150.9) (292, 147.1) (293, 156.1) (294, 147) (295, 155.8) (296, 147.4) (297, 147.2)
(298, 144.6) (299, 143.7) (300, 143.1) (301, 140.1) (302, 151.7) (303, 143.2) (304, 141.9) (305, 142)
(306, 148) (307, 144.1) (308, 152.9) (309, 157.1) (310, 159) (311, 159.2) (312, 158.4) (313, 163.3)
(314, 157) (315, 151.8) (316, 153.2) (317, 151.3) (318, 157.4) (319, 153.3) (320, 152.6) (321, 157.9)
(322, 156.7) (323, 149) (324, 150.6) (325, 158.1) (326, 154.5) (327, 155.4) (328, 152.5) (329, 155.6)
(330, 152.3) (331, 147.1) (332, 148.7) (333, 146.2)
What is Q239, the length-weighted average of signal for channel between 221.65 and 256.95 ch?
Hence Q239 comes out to 172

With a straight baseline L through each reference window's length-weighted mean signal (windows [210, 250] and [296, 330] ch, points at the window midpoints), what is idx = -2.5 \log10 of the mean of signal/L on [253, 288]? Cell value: 0.11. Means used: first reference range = 168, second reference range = 152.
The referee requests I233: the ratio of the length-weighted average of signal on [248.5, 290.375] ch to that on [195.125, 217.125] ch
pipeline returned 1.0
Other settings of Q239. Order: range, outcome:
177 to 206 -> 165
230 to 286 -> 157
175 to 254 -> 165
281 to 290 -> 147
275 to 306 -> 146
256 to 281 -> 143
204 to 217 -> 138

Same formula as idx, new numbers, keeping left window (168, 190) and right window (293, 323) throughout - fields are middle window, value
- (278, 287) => 0.097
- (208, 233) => 0.101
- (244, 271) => 0.107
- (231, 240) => -0.097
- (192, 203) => 0.214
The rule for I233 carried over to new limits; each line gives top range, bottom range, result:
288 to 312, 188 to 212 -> 1.01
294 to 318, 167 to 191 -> 0.80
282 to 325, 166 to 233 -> 0.91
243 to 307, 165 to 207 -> 0.86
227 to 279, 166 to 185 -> 0.84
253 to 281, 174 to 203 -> 0.83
